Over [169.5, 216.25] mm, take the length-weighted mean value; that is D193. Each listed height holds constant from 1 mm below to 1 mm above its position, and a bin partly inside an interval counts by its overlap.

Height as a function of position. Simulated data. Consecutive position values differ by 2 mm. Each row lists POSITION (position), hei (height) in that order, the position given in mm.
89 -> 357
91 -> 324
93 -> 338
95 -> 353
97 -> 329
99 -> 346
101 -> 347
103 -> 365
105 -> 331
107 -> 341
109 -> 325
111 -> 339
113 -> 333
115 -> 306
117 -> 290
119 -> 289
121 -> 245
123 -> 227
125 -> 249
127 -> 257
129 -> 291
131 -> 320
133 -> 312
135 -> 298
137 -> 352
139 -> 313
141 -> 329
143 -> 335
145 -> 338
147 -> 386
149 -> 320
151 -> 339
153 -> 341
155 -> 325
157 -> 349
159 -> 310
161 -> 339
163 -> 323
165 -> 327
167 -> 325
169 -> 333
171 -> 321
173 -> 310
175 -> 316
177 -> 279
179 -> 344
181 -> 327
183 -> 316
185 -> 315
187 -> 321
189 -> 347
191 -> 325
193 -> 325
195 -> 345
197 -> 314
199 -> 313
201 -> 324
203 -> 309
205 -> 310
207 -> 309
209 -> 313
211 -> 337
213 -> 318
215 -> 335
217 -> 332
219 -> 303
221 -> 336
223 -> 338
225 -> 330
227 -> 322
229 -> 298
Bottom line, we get 321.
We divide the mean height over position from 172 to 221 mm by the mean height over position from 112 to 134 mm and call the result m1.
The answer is 1.1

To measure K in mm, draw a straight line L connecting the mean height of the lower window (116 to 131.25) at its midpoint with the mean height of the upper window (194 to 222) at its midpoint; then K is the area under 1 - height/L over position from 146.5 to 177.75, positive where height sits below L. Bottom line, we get -3.7 mm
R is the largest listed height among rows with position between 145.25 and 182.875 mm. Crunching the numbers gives 386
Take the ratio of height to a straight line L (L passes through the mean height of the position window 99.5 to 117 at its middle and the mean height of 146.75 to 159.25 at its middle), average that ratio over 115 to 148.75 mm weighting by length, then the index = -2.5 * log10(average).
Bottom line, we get 0.11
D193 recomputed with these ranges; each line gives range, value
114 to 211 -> 316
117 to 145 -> 295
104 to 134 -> 297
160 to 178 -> 319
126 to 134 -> 295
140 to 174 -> 332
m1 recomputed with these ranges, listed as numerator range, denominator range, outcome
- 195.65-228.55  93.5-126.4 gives 1.03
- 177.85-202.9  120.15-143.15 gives 1.11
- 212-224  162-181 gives 1.02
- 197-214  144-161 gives 0.93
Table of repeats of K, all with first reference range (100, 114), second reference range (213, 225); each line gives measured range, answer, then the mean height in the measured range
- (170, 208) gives 1.35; 319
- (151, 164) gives 0.11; 332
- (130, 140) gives 0.54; 319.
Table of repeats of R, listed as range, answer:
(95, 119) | 365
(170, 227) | 347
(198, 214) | 337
